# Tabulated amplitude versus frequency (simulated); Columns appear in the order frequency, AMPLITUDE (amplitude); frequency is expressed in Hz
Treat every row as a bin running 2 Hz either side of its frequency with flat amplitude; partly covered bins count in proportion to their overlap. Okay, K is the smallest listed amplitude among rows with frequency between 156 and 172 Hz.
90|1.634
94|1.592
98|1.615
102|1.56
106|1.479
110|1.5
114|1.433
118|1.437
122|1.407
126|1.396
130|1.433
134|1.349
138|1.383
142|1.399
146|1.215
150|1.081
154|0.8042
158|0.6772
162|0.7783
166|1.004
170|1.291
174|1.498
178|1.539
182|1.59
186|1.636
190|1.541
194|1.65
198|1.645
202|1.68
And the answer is 0.6772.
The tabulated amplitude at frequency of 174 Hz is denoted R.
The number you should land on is 1.498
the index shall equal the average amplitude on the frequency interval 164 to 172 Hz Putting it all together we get 1.15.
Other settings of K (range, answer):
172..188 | 1.498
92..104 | 1.56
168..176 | 1.291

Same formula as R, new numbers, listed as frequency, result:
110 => 1.5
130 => 1.433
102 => 1.56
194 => 1.65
